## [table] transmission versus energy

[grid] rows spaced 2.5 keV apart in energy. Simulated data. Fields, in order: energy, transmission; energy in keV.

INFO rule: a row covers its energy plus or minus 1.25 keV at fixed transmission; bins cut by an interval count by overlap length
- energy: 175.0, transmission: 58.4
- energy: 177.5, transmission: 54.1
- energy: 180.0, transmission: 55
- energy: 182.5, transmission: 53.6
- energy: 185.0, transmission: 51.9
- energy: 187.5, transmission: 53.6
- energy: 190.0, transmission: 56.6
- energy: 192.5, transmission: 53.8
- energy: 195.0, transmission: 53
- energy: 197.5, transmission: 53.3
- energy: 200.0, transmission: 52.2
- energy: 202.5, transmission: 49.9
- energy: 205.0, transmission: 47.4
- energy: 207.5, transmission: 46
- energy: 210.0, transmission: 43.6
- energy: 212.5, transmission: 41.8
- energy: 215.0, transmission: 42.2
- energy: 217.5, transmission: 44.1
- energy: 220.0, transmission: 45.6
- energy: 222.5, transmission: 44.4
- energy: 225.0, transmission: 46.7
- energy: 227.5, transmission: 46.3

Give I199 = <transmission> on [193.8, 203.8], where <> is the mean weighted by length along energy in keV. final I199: 52.1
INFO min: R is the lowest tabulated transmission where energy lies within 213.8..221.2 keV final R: 42.2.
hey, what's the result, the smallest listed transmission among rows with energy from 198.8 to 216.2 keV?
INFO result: 41.8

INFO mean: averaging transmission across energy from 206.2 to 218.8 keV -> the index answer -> 43.6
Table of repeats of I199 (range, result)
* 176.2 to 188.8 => 53.7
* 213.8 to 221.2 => 44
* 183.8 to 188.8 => 52.8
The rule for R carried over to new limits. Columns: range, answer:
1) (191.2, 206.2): 47.4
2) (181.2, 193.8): 51.9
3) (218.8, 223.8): 44.4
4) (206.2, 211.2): 43.6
